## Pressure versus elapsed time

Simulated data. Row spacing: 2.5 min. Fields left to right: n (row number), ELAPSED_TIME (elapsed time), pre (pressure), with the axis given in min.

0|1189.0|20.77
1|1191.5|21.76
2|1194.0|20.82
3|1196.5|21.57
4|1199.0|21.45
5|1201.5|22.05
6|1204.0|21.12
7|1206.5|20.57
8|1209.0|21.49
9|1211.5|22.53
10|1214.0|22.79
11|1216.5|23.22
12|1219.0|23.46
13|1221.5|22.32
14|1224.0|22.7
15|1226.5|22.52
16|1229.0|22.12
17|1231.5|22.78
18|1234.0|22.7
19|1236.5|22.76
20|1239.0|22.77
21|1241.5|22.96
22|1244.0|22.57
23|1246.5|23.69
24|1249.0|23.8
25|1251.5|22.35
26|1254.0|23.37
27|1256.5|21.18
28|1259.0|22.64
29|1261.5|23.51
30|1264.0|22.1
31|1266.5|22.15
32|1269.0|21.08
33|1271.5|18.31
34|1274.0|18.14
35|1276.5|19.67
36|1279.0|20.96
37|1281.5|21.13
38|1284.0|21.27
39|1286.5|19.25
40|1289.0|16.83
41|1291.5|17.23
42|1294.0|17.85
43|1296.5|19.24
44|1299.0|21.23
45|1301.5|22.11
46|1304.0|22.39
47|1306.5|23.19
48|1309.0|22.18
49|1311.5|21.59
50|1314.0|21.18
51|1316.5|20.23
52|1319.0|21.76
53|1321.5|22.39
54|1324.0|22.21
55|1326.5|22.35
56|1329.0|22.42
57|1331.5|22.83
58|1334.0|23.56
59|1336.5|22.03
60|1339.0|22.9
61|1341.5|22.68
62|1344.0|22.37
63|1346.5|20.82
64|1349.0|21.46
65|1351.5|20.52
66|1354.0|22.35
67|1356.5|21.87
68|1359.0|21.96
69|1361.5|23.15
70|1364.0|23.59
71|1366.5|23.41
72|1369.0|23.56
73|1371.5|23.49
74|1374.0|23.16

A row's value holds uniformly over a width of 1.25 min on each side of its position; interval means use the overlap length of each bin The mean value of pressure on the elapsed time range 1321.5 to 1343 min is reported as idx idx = 22.6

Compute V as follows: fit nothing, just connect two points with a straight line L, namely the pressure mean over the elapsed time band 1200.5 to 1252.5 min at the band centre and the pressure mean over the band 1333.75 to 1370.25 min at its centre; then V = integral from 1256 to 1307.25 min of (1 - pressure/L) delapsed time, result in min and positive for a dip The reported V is 4.5 min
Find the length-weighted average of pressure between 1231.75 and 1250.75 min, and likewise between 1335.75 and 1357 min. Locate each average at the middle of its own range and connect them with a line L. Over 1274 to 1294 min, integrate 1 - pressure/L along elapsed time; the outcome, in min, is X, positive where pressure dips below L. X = 2.9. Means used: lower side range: 23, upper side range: 21.9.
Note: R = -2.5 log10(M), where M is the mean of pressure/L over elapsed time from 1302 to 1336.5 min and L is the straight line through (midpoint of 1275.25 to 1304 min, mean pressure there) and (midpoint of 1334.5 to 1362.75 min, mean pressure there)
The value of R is -0.06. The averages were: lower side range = 19.8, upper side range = 22.1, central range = 22.2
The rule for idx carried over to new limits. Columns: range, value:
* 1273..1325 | 20.6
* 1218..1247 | 22.7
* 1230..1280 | 22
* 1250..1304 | 20.6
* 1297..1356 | 22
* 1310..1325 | 21.6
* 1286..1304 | 19.3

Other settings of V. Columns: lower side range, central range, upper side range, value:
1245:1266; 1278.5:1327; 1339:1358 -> 3.23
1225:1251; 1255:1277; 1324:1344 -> 1.68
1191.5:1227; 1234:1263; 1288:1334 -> -1.56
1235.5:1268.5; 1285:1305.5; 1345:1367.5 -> 2.63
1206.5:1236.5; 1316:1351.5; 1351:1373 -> 0.88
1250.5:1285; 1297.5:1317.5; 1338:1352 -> -0.17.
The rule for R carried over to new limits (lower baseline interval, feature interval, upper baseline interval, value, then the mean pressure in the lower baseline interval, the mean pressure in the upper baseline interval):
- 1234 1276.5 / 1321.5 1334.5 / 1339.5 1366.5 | -0.02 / 22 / 22.2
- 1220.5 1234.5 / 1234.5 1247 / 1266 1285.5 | -0.05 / 22.5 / 20.3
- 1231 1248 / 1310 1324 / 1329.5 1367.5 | 0.05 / 22.9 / 22.4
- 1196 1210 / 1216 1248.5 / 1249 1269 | -0.04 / 21.4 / 22.5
